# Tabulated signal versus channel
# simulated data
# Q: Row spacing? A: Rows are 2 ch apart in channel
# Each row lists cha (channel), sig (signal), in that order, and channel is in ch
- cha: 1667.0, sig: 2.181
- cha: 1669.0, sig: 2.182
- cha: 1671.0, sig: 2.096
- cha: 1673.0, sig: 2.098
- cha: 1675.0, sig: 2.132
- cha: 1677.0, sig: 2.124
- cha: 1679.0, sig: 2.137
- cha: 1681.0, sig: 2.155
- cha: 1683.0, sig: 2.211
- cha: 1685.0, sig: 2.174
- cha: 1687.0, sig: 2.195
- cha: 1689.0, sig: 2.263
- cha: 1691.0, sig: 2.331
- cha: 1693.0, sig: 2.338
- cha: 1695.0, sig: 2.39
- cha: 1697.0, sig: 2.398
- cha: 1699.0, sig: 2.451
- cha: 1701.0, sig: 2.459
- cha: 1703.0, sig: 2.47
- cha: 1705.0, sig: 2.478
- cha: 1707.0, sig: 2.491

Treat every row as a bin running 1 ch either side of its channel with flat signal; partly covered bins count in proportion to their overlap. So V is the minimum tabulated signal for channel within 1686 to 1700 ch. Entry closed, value 2.195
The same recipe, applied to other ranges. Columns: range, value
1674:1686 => 2.124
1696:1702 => 2.398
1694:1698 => 2.39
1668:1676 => 2.096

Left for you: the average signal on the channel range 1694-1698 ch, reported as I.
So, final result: 2.39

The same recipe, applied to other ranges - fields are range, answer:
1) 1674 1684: 2.15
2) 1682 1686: 2.19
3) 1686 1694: 2.28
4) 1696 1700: 2.42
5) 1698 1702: 2.46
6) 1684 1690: 2.21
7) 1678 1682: 2.15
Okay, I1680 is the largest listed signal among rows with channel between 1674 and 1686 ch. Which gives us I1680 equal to 2.211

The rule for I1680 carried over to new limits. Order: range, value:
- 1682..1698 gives 2.398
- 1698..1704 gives 2.47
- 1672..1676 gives 2.132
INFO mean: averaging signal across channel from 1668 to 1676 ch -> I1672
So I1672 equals 2.13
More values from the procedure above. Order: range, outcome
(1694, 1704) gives 2.43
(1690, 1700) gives 2.38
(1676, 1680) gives 2.13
